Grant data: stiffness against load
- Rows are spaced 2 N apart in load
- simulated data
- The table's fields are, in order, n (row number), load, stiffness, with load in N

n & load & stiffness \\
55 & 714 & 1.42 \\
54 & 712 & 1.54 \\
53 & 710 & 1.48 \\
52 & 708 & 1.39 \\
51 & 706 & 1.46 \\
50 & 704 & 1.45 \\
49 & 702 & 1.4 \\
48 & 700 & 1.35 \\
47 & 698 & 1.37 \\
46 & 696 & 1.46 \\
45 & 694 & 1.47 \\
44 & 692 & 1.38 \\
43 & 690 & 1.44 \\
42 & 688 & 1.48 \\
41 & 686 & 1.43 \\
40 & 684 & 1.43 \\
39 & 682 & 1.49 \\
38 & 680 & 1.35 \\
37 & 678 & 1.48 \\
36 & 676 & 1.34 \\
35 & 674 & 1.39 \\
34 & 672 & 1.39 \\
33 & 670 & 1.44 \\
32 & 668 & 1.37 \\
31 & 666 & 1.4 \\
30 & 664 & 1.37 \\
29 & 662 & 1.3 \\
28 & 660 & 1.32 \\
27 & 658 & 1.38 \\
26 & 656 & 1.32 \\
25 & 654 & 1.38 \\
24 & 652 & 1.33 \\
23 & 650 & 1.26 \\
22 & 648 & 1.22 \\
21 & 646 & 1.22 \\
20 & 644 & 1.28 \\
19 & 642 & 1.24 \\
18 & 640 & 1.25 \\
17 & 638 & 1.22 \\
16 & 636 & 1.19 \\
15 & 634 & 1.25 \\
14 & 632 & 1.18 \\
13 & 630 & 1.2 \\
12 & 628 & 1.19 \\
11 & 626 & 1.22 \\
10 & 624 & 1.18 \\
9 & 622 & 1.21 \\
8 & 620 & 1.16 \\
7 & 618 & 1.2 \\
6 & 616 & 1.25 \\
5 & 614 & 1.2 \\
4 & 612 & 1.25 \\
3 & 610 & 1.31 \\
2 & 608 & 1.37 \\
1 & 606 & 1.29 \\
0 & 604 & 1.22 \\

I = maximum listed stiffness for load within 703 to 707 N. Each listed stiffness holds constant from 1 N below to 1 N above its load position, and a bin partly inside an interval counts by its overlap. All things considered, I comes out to 1.46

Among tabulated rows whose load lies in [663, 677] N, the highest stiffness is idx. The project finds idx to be 1.44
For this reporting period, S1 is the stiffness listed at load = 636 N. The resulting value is 1.19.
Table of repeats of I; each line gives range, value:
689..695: 1.47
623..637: 1.25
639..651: 1.28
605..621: 1.37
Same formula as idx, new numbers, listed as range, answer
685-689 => 1.48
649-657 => 1.38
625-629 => 1.22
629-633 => 1.2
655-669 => 1.4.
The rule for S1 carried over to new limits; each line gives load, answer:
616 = 1.25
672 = 1.39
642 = 1.24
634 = 1.25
